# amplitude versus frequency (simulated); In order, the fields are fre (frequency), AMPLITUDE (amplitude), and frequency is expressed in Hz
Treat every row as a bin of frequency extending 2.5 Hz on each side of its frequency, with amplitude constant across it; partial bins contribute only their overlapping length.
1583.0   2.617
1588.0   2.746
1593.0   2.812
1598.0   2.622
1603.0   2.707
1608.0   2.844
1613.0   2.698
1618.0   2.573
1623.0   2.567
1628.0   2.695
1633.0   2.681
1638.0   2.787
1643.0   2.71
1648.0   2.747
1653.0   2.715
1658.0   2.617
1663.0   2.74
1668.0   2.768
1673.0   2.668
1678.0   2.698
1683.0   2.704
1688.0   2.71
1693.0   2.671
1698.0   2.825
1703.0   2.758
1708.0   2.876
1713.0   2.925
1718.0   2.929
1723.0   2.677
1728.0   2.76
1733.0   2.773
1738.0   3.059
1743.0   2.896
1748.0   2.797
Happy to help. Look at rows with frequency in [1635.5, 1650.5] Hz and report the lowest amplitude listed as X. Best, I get 2.71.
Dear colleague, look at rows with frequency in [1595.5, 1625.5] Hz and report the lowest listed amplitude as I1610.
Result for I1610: 2.567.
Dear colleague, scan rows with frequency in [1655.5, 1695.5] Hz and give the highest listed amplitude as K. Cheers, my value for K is 2.768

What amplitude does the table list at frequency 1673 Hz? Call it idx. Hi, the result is 2.668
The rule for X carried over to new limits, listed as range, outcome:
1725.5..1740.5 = 2.76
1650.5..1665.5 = 2.617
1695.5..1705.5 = 2.758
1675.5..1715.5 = 2.671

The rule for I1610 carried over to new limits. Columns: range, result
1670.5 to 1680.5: 2.668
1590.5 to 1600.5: 2.622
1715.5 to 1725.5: 2.677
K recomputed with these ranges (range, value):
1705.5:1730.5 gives 2.929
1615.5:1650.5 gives 2.787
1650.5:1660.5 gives 2.715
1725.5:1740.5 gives 3.059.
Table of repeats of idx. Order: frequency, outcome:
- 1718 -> 2.929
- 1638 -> 2.787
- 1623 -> 2.567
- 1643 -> 2.71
